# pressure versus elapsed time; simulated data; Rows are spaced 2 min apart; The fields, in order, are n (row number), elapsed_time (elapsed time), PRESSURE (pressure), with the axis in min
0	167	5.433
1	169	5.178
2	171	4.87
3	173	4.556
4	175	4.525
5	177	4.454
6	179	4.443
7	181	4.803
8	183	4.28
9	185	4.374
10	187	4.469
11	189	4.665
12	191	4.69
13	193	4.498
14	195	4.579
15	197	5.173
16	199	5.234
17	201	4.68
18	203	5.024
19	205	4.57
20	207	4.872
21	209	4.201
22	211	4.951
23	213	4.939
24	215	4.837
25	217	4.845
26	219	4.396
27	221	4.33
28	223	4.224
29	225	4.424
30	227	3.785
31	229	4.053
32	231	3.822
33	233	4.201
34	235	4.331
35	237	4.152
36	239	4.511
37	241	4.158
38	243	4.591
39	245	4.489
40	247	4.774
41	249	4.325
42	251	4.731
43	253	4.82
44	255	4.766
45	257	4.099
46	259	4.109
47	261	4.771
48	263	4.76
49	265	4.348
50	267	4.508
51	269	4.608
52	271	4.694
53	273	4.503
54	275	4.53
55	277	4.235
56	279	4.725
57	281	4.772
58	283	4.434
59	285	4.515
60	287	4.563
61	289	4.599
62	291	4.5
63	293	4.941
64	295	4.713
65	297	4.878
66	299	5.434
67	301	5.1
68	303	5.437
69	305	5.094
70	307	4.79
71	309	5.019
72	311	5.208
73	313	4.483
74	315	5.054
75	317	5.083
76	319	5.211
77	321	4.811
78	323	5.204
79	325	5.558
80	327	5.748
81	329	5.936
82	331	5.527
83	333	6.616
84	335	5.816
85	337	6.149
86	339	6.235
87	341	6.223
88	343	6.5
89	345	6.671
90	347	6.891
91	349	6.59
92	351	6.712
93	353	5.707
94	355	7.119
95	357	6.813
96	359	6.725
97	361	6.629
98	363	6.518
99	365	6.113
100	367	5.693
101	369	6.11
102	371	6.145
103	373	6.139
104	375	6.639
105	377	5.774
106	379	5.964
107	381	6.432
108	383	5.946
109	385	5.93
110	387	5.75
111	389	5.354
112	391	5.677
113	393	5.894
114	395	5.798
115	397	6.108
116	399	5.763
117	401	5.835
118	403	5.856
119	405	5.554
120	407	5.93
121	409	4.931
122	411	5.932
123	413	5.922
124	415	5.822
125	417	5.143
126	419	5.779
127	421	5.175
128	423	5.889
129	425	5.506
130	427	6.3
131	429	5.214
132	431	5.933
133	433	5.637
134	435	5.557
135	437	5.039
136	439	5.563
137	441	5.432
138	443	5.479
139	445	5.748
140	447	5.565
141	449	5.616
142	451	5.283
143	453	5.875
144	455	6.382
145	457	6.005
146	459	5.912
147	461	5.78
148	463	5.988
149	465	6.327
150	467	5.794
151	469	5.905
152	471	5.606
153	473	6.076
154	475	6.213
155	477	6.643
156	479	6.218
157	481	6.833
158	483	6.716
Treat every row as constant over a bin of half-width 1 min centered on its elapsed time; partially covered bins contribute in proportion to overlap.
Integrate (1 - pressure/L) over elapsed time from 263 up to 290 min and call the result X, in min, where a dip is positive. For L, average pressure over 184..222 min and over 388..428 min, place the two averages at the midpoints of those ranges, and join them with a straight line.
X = 2.7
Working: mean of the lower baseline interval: 4.7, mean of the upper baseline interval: 5.71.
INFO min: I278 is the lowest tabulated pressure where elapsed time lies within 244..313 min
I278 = 4.099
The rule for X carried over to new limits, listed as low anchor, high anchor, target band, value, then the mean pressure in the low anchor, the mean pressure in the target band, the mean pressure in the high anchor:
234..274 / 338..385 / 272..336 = 4.0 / 4.5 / 5.03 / 6.35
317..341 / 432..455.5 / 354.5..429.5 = -4.0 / 5.71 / 5.94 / 5.58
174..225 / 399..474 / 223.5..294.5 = 6.5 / 4.64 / 4.46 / 5.71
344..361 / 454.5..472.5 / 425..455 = 2.4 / 6.65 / 5.61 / 5.96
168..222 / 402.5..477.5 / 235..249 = 1.3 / 4.68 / 4.43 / 5.74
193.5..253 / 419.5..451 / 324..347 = -4.7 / 4.53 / 6.12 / 5.57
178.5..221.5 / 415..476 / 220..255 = 3.6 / 4.68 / 4.35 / 5.73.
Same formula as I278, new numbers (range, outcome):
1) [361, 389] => 5.354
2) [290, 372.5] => 4.483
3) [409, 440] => 4.931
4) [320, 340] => 4.811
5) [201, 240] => 3.785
